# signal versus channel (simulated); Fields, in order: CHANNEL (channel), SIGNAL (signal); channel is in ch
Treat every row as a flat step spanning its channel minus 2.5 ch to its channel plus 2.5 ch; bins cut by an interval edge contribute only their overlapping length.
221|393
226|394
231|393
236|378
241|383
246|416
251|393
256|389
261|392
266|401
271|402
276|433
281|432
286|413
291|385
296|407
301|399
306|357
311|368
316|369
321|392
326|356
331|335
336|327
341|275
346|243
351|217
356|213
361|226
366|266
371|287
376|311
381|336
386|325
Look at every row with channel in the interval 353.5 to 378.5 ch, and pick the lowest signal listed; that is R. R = 213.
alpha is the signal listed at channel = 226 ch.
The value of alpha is 394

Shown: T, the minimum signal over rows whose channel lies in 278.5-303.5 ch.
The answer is 385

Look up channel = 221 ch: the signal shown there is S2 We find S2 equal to 393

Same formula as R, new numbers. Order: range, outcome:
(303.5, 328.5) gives 356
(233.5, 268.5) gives 378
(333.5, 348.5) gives 243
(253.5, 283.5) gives 389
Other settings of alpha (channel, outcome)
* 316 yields 369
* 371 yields 287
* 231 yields 393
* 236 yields 378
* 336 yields 327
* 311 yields 368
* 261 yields 392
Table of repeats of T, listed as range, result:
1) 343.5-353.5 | 217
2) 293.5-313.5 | 357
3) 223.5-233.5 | 393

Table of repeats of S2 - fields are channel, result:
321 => 392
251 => 393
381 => 336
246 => 416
